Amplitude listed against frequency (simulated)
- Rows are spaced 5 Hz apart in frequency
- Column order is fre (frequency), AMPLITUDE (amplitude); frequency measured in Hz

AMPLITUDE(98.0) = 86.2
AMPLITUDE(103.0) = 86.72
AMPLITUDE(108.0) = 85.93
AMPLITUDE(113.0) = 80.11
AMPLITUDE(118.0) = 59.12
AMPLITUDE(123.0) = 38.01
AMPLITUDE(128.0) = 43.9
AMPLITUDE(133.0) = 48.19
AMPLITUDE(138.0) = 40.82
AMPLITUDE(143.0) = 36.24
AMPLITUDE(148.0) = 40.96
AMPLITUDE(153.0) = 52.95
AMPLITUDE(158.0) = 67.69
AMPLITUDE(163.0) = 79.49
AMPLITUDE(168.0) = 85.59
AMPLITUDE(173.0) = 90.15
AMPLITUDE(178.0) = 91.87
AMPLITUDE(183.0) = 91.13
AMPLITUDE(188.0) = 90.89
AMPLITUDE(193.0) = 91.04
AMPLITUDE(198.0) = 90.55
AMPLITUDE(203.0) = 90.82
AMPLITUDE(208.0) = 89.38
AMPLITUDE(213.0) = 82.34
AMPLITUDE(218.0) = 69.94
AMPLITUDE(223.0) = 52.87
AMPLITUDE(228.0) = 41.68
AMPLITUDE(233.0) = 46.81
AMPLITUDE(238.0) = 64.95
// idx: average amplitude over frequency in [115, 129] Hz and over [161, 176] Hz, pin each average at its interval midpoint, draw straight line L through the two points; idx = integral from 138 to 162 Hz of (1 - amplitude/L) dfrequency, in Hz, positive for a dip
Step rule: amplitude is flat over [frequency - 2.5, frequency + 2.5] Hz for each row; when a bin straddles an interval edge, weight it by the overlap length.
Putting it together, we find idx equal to 7.12 Hz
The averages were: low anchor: 48.5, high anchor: 85.5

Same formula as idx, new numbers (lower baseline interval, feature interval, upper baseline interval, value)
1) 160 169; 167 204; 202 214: -2.66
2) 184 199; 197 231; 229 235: -3.11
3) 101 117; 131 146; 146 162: 5.49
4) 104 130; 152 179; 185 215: 0.07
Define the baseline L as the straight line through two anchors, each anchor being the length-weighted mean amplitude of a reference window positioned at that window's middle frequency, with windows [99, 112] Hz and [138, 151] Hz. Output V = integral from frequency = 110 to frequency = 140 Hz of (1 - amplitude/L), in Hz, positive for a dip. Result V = 5.0 Hz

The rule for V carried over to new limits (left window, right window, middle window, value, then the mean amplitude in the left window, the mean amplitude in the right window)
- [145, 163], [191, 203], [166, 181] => -3.57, 56.9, 90.8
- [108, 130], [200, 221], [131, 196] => 1.33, 59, 82.6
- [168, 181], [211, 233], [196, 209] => -3.34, 90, 59.5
